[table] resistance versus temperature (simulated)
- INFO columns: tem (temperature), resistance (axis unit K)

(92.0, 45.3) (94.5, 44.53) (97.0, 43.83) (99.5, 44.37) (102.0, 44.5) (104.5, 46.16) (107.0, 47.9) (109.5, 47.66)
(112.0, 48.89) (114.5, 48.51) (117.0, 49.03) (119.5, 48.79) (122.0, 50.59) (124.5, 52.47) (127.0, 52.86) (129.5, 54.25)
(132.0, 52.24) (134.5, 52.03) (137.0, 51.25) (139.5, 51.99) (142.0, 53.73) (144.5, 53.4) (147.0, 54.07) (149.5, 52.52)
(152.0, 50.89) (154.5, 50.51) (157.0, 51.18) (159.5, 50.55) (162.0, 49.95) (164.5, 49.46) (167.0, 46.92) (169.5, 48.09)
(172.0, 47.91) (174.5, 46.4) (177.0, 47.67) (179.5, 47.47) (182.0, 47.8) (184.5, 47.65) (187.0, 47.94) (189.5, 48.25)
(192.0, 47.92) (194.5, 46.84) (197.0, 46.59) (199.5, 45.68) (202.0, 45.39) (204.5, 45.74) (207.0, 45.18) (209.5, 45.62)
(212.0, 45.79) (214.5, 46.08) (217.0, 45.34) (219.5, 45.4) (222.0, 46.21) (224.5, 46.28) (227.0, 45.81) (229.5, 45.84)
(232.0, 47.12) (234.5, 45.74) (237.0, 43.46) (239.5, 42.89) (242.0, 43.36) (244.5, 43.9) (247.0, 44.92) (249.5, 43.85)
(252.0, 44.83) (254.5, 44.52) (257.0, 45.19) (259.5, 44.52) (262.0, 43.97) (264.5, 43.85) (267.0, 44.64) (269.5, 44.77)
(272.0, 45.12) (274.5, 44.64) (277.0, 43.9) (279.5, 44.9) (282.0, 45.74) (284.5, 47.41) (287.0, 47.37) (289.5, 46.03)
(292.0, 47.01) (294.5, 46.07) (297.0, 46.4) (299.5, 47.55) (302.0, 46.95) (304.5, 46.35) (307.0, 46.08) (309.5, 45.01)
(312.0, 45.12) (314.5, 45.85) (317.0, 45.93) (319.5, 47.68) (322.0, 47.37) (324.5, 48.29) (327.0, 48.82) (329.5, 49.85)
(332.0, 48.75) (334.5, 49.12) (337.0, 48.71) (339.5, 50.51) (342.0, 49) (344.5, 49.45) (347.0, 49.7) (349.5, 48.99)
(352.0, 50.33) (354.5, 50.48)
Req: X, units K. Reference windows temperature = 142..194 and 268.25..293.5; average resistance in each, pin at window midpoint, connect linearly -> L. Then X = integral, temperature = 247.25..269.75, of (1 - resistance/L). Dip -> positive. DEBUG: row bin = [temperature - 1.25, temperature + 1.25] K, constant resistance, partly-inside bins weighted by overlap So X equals 0.9 K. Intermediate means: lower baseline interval 49.4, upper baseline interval 45.7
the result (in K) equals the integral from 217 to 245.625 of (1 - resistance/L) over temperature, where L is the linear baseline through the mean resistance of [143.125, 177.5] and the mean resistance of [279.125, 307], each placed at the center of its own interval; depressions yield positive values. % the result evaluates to 1.8 K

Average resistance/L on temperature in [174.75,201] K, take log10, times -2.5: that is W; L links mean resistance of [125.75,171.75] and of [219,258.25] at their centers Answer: 0.03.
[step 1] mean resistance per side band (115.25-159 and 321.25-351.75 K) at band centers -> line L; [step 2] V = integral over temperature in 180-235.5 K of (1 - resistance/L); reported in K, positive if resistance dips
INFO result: 4.9 K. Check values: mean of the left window 51.8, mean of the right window 49.1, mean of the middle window 46.4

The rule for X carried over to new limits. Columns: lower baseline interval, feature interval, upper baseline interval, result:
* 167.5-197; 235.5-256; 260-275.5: 0.58 K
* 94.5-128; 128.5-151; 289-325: -2.38 K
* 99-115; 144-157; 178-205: -1.42 K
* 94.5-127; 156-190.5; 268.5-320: -0.86 K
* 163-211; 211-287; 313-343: 4.12 K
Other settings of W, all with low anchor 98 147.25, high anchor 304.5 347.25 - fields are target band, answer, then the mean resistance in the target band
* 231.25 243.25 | 0.104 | 44.4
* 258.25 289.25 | 0.078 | 45.1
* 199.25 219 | 0.082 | 45.6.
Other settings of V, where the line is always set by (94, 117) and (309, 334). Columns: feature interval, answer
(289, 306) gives 0.2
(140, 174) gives -2.9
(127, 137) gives -1.3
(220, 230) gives 0.2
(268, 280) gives 0.6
